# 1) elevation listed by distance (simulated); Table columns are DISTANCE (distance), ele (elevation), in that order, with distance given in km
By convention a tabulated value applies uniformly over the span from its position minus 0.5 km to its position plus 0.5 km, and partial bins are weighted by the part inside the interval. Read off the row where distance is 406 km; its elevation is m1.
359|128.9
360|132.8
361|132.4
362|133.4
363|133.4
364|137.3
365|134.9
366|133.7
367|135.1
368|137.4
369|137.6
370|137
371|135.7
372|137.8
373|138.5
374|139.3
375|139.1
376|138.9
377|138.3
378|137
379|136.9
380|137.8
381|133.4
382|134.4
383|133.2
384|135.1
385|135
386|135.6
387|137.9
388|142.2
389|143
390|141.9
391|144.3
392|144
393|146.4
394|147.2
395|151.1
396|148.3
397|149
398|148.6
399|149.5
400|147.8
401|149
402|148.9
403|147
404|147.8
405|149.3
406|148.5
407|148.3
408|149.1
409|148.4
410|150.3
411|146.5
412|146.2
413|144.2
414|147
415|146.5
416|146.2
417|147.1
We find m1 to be 148.5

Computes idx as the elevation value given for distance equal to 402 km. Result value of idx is 148.9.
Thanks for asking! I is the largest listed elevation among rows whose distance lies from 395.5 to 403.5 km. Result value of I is 149.5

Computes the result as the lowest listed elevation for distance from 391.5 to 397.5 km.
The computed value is 144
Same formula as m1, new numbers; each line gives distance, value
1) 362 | 133.4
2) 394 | 147.2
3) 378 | 137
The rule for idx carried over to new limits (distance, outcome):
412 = 146.2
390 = 141.9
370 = 137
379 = 136.9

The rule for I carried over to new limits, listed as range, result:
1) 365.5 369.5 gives 137.6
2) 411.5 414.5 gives 147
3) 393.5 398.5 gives 151.1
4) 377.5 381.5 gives 137.8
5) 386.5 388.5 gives 142.2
